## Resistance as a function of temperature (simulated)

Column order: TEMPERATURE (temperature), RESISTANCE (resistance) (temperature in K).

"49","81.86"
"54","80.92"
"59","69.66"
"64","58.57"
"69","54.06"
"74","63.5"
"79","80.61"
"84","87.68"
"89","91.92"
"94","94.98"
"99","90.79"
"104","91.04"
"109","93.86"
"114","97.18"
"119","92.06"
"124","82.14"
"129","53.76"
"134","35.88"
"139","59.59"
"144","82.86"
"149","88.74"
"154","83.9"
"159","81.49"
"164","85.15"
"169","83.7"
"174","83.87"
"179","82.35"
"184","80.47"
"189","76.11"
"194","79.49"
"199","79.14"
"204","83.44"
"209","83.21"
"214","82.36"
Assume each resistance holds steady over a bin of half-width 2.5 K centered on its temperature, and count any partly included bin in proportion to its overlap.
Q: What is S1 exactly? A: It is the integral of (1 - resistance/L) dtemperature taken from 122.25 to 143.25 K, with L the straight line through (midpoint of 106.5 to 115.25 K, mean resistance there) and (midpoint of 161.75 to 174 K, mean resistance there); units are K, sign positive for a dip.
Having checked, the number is 7.4 K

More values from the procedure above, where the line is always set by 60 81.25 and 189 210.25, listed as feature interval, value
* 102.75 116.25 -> -4.9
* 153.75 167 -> -1.4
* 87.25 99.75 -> -4.8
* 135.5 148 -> 0.5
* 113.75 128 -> -3.0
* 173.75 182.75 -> -0.5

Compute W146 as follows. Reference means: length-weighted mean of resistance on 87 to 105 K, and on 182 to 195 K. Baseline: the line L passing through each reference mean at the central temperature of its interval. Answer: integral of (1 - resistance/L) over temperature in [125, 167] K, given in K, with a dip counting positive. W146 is 6.24 K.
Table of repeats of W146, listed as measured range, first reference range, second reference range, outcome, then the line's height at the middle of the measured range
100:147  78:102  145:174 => 5.53 K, 87.2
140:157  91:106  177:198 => 0.46 K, 85.1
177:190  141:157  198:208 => 0.44 K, 82.7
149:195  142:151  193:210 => 0.80 K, 83.7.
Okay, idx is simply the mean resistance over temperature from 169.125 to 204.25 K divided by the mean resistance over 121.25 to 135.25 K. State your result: 1.35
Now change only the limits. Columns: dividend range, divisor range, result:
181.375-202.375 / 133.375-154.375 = 1.10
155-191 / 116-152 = 1.15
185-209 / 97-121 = 0.86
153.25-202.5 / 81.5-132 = 0.94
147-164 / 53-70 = 1.29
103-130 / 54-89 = 1.21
